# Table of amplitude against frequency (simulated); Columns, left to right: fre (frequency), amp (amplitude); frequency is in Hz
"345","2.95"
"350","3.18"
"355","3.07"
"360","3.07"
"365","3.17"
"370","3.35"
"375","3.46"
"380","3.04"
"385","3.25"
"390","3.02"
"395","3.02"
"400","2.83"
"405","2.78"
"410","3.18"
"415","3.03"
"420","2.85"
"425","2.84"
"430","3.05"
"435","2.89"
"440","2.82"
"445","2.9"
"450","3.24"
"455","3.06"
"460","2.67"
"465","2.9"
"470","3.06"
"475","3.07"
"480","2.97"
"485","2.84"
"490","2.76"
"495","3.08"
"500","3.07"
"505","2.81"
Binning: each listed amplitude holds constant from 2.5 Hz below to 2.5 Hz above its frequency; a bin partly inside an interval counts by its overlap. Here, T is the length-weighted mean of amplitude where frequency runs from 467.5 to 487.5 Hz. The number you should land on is 2.99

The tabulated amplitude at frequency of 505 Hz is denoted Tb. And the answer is 2.81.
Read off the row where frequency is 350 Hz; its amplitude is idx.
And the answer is 3.18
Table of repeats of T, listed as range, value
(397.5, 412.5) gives 2.93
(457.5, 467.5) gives 2.79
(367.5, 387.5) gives 3.27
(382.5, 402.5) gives 3.03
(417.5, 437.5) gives 2.91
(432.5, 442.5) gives 2.85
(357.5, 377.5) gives 3.26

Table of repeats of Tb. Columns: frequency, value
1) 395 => 3.02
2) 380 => 3.04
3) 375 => 3.46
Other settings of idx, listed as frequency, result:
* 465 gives 2.9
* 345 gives 2.95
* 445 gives 2.9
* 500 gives 3.07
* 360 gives 3.07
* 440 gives 2.82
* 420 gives 2.85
